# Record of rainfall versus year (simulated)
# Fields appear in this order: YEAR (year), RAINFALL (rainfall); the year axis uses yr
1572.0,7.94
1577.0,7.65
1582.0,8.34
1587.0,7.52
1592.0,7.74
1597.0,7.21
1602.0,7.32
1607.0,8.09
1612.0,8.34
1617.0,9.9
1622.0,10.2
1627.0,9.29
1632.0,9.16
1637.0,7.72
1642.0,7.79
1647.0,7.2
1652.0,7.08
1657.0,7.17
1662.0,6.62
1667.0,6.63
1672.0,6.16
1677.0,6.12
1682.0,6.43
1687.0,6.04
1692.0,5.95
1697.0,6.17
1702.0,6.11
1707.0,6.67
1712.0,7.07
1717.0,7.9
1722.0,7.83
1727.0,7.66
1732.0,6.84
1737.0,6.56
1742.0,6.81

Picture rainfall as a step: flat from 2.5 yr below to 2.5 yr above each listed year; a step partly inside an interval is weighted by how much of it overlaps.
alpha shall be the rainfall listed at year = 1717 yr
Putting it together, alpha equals 7.9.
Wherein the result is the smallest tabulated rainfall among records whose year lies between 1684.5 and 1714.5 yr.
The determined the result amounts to 5.95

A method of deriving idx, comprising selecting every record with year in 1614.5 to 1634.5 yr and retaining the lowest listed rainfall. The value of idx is 9.16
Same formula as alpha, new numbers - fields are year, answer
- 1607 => 8.09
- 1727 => 7.66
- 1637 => 7.72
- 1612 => 8.34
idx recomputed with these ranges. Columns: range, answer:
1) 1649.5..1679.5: 6.12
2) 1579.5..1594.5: 7.52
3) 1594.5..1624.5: 7.21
